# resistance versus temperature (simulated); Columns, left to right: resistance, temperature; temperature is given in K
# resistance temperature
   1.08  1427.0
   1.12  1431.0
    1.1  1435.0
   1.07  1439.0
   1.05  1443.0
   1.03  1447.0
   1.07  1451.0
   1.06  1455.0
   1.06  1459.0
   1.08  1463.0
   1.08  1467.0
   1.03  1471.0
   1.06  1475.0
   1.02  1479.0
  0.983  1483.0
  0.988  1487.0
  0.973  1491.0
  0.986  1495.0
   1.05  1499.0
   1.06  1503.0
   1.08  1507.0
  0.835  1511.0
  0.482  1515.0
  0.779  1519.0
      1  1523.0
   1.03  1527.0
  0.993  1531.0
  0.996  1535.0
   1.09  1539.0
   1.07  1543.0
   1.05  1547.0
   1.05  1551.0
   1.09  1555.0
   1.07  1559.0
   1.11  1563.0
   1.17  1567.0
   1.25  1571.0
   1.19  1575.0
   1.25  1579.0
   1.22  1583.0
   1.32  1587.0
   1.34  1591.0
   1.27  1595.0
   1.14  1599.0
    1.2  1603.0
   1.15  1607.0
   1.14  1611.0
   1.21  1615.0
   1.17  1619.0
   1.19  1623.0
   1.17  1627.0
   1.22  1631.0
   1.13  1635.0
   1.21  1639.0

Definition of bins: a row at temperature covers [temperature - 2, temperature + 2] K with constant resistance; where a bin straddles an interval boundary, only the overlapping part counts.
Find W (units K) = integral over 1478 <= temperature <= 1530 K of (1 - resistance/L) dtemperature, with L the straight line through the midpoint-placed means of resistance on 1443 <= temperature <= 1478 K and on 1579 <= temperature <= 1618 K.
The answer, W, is 7.7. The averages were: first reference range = 1.06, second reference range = 1.22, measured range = 0.943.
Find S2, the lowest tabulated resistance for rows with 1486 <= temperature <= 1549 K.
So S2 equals 0.482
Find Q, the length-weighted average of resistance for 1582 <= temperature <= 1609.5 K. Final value 1.23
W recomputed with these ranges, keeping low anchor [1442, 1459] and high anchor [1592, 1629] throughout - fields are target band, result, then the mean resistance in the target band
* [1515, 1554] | 4.9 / 0.982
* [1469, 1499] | 2.0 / 1.01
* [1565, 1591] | -1.8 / 1.24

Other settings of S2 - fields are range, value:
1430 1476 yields 1.03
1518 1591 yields 0.779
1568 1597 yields 1.19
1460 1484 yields 0.983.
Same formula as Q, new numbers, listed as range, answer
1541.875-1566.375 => 1.08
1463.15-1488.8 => 1.03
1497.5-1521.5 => 0.88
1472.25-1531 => 0.954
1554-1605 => 1.2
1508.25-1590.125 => 1.06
